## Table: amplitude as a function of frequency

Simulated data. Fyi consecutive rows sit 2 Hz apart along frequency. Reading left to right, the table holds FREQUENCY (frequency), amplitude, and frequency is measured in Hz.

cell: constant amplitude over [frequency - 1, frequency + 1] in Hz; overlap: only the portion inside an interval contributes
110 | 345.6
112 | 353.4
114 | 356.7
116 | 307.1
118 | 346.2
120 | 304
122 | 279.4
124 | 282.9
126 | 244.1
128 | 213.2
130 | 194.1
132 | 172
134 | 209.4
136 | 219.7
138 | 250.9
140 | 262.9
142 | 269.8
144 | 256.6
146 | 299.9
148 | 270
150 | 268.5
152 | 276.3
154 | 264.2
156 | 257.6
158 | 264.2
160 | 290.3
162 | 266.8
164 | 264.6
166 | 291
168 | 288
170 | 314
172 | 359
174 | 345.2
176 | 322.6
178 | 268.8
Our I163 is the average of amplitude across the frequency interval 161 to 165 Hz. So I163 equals 266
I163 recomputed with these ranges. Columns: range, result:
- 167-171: 301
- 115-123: 309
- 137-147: 268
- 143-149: 276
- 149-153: 272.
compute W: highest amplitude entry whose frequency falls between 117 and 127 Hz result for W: 346.2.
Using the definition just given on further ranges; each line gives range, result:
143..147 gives 299.9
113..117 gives 356.7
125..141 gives 262.9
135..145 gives 269.8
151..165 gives 290.3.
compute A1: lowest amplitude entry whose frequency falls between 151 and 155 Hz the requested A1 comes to 264.2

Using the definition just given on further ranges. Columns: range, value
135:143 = 219.7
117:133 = 172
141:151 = 256.6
